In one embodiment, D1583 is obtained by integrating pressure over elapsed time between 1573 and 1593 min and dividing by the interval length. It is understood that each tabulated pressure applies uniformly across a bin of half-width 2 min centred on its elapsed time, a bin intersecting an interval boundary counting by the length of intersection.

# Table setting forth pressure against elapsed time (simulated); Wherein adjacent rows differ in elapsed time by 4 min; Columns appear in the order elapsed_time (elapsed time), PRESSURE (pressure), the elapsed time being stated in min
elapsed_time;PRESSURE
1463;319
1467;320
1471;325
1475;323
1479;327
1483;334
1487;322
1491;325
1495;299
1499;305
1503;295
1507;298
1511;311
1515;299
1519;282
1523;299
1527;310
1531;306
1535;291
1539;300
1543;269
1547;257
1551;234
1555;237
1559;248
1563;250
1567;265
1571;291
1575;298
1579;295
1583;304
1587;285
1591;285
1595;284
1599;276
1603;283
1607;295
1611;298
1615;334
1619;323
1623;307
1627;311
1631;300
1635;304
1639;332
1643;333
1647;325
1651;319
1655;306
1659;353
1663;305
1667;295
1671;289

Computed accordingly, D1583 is 293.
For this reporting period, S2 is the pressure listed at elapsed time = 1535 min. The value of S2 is 291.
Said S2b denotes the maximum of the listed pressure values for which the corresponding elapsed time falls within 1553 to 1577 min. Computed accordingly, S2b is 298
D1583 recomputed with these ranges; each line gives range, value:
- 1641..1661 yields 327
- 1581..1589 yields 294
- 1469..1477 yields 324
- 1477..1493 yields 327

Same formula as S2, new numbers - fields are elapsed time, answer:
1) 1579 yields 295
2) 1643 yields 333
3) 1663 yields 305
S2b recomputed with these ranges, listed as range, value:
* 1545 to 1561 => 257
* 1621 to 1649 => 333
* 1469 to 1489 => 334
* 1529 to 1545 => 306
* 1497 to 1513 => 311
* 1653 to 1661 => 353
